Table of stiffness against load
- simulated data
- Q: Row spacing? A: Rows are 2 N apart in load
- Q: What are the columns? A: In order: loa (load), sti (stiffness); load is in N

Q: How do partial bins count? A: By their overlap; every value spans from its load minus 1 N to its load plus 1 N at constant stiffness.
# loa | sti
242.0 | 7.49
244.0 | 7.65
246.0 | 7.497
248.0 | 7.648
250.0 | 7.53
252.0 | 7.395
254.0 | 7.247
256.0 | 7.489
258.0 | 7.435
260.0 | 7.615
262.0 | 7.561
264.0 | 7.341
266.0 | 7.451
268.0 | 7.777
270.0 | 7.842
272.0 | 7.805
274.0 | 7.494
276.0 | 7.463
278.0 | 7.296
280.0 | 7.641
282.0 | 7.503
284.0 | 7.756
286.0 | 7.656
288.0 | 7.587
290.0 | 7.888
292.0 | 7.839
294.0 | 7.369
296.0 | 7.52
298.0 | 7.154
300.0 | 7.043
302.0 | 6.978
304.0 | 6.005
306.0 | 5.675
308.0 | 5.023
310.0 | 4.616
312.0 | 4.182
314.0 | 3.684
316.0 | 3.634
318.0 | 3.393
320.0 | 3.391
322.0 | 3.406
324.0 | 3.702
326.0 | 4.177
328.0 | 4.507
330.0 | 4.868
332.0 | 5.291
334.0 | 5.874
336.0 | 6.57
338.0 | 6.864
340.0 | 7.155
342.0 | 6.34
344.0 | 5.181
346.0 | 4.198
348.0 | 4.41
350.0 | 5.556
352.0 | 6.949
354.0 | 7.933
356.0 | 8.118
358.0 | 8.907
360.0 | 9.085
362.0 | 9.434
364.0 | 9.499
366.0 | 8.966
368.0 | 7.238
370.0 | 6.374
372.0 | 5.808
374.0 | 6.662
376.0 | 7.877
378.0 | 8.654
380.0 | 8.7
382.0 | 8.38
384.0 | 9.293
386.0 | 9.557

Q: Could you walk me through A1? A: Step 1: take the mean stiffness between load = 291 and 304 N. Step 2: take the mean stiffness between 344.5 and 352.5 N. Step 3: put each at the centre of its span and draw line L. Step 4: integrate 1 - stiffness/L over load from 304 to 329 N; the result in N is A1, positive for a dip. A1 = 8.8 N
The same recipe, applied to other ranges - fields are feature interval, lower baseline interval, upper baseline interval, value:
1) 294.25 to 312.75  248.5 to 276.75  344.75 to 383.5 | 3.5 N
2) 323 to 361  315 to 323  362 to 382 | -4.9 N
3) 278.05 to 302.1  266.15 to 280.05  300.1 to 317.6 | -4.4 N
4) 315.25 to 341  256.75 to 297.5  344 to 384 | 9.2 N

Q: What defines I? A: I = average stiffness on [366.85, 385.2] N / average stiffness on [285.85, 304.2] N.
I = 1.05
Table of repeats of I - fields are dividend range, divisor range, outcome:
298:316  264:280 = 0.71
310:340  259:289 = 0.61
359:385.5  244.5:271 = 1.09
